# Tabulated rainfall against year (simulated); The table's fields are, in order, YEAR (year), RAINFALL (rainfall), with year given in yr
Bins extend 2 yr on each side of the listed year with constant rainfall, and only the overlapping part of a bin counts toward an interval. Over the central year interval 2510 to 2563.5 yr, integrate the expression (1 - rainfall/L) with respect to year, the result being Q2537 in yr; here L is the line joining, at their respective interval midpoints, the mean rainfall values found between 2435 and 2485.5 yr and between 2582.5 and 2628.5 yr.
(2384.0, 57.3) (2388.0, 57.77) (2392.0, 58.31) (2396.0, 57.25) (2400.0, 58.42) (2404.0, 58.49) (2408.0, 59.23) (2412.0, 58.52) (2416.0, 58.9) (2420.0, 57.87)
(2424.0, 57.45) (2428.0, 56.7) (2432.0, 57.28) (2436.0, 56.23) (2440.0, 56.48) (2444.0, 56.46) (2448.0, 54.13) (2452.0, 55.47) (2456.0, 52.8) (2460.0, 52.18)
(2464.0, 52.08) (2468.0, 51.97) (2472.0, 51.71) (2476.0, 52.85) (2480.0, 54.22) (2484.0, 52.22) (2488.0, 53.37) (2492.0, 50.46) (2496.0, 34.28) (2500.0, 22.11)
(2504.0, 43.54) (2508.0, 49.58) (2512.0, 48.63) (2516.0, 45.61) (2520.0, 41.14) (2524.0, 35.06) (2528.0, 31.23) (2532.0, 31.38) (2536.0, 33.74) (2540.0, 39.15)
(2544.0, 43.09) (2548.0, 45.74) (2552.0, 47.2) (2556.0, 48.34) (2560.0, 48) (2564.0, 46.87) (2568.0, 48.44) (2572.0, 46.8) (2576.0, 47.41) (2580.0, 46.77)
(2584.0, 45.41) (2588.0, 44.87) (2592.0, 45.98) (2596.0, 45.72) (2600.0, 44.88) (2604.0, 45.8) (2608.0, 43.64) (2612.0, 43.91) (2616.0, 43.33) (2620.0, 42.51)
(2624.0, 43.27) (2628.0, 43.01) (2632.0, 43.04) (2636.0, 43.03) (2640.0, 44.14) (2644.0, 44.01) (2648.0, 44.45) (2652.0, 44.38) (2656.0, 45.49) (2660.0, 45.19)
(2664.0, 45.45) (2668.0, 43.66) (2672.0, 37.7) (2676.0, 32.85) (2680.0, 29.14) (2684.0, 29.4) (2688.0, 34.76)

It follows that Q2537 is 7.9 yr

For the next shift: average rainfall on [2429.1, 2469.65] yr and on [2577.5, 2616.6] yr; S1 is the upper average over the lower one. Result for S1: 0.8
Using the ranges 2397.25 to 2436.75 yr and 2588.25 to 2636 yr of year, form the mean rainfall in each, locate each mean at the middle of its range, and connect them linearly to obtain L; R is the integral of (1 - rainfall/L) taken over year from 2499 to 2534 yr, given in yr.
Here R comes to 8.1 yr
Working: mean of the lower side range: 57.9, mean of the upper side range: 44.1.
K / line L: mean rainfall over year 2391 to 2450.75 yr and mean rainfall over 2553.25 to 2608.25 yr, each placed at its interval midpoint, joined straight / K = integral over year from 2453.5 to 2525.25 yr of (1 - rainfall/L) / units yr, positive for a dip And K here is 7.82 yr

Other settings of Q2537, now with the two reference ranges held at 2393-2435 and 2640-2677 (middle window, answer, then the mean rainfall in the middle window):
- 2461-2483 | 0.8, 52.5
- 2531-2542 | 3.4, 35.1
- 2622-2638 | 0.6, 43.1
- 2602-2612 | 0.3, 44.6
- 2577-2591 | 0.5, 45.8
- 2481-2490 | 0.1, 53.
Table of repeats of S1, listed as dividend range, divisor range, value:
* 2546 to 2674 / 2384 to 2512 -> 0.85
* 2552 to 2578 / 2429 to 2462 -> 0.86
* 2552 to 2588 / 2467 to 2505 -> 1.01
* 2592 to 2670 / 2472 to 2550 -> 1.03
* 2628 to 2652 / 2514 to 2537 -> 1.20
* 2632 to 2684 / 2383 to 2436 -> 0.71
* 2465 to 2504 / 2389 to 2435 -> 0.81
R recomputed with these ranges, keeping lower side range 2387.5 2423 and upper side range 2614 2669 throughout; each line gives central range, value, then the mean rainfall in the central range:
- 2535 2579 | 3.4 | 45.3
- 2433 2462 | 0.4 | 54.9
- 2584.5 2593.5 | 0.3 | 45.4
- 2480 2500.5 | 3.1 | 45.1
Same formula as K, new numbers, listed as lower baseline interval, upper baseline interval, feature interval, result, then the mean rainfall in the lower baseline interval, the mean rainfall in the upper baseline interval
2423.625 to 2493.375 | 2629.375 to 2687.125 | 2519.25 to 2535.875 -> 5.2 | 54.1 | 40.8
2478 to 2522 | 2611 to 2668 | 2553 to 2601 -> -2.4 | 45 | 43.9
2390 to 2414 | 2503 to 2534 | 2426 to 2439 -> -0.7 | 58.4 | 40.7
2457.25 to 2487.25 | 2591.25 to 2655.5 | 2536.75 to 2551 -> 1.8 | 52.5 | 44.1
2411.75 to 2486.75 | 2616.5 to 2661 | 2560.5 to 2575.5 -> 0.2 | 54.9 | 43.8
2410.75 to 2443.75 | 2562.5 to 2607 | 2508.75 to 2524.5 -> 2.2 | 57.4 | 46.2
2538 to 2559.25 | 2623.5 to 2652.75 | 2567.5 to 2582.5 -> -0.9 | 44.9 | 43.7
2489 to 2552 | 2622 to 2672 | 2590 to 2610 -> -1.3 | 40.1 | 43.8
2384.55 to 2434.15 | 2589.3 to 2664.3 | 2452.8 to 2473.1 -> 0.8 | 58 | 44.3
